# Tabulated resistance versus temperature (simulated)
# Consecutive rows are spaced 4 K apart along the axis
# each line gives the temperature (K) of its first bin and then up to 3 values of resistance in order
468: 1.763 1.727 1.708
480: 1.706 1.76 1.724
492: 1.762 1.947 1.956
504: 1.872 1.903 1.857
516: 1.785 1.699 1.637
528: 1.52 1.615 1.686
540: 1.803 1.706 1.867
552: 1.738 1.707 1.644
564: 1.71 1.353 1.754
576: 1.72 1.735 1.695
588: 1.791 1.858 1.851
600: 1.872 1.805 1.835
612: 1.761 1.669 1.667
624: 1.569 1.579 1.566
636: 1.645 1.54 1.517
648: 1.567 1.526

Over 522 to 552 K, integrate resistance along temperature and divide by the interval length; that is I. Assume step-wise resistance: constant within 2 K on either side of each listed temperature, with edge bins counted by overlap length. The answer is 1.69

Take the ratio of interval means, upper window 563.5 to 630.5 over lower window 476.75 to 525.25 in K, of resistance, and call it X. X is 1.0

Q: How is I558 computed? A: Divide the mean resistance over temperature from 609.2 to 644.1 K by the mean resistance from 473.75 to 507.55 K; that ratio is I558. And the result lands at 0.90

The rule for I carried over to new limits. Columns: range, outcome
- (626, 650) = 1.57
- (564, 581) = 1.64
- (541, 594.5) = 1.72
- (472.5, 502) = 1.79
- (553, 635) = 1.71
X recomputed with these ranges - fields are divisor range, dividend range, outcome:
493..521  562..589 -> 0.90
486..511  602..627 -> 0.92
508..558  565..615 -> 1.01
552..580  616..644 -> 0.96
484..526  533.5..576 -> 0.94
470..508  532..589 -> 0.95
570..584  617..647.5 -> 0.92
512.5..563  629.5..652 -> 0.92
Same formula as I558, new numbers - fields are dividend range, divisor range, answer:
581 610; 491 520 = 0.97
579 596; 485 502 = 0.97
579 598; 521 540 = 1.09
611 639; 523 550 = 0.96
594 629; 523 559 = 1.02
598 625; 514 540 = 1.05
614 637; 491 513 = 0.85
